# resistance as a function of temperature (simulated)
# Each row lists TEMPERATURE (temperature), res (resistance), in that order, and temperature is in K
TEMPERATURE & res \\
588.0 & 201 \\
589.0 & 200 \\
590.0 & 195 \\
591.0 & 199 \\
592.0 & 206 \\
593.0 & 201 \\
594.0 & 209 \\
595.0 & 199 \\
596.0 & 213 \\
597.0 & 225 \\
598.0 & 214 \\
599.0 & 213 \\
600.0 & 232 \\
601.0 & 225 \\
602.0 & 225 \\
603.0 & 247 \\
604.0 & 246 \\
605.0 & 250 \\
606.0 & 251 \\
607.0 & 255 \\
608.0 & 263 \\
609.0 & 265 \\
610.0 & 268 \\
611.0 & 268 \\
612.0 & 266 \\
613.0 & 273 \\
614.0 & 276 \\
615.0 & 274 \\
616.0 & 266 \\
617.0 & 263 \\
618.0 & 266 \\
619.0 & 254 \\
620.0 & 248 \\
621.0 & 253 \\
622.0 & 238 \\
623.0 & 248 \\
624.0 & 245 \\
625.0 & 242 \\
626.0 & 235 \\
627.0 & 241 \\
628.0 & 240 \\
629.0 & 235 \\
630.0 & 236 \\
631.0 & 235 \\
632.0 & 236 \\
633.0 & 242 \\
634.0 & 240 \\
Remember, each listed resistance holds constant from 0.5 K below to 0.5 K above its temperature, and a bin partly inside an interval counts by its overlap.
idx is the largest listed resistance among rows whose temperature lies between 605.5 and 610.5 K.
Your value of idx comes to 268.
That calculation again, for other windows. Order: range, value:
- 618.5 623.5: 254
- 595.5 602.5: 232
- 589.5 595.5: 209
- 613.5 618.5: 276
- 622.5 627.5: 248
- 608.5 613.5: 273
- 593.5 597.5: 225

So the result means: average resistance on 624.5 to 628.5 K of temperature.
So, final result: 240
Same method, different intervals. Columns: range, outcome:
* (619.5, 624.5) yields 246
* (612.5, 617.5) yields 270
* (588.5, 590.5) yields 198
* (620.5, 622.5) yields 246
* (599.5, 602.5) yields 227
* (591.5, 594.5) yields 205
